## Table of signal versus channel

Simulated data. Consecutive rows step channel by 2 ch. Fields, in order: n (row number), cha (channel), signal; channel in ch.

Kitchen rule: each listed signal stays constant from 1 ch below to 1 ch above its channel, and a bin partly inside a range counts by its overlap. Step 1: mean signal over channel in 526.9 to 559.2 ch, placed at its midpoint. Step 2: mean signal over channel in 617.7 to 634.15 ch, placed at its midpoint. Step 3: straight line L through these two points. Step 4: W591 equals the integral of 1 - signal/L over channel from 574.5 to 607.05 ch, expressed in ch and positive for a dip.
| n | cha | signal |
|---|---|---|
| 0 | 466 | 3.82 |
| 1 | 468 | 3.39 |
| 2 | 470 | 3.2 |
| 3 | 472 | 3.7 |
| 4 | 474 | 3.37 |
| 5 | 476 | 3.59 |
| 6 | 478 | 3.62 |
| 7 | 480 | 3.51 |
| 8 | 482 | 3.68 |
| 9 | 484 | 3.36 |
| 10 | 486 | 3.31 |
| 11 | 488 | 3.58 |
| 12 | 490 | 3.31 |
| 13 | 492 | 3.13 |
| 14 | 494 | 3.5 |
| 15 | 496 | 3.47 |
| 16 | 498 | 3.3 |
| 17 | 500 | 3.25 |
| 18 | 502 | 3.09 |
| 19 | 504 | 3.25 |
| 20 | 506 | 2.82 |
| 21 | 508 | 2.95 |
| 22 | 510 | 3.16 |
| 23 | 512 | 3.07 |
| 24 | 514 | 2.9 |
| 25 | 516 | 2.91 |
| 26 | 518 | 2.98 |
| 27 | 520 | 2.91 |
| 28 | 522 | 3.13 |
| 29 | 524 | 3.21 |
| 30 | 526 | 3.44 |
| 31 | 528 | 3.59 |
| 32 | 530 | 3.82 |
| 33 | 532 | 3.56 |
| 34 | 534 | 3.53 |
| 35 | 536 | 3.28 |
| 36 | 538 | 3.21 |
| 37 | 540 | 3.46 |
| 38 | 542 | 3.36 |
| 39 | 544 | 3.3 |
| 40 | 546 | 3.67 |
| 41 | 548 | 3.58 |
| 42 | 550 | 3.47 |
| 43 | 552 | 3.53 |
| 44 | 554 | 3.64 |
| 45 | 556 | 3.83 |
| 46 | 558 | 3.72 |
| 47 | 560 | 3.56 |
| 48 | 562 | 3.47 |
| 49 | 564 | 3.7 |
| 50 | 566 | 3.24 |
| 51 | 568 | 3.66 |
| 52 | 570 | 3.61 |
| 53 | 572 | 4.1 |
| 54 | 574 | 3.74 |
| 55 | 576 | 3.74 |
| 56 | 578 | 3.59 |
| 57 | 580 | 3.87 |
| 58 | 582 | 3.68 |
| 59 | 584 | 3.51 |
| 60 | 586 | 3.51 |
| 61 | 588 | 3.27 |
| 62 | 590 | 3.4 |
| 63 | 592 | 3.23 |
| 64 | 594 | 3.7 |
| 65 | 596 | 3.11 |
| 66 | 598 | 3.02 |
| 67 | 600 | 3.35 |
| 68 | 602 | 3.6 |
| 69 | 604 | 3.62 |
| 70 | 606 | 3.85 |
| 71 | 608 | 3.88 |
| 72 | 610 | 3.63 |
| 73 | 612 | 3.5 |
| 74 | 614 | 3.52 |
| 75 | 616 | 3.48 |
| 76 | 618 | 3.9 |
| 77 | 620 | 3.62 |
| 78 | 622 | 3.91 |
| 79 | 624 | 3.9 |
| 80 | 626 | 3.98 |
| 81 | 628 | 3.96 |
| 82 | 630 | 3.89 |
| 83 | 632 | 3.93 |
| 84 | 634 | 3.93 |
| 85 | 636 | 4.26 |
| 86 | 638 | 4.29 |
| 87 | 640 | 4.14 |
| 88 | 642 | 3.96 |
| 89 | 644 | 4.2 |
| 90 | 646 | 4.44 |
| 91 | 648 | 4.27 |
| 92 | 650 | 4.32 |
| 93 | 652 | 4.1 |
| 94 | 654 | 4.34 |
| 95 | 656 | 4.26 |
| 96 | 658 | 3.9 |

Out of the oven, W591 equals 2.0 ch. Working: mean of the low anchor 3.53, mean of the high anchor 3.89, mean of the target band 3.51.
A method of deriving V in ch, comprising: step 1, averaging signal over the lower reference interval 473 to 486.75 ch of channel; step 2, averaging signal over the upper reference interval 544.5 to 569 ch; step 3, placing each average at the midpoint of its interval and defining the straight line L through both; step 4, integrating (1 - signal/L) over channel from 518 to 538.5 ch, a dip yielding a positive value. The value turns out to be 1.1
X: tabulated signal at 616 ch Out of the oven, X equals 3.48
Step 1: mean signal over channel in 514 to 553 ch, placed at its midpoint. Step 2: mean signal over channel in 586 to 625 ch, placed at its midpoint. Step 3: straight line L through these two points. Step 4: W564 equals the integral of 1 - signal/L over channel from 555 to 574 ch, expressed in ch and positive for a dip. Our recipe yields -1.22 ch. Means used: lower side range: 3.35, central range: 3.66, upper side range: 3.55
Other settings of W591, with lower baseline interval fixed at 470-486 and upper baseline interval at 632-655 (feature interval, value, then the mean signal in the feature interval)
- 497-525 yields 4.45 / 3.07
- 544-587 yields 2.66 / 3.63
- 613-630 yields 1.30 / 3.79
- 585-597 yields 1.83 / 3.37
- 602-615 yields 1.24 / 3.66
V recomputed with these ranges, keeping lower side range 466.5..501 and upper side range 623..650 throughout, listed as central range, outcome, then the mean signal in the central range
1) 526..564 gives 1.7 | 3.53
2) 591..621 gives 3.3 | 3.53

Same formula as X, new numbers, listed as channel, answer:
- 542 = 3.36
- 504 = 3.25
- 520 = 2.91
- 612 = 3.5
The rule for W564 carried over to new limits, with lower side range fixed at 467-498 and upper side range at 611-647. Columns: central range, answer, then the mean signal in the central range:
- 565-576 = 0.2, 3.68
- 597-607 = 0.9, 3.49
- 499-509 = 1.3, 3.07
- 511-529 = 2.2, 3.13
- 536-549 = 0.8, 3.42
